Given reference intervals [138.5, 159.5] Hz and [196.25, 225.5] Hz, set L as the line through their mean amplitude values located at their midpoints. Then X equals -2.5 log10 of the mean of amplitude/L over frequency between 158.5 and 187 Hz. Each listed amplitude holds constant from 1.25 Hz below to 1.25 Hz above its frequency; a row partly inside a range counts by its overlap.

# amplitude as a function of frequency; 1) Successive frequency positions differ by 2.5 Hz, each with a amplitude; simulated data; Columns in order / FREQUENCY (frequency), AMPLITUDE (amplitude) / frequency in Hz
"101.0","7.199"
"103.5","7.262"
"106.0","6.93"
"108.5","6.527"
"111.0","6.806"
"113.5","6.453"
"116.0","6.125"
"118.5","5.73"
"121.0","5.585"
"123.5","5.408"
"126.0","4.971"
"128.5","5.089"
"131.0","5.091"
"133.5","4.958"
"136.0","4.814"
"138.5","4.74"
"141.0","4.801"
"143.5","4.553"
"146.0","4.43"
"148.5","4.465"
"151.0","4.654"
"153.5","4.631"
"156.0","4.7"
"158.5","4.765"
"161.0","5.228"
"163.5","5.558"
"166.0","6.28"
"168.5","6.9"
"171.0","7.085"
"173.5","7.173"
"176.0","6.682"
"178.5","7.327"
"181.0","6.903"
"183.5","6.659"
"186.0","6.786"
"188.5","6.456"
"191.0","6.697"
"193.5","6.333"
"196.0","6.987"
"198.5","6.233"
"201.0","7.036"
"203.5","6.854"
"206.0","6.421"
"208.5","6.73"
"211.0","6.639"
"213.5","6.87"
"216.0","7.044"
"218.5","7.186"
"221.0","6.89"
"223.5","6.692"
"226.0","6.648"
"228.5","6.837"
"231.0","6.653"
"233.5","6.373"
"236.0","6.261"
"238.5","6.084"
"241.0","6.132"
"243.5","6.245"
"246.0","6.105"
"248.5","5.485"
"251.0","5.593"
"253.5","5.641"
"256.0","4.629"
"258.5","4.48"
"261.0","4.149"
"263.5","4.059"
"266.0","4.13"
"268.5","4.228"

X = -0.19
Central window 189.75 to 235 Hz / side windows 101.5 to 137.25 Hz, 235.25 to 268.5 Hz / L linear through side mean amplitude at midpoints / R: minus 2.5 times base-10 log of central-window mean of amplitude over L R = -0.23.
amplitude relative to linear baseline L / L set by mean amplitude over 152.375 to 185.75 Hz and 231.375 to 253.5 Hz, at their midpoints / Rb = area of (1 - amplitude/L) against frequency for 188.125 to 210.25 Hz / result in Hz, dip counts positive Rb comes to -1.9 Hz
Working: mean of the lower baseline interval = 6.17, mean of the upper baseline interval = 6.04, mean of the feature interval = 6.65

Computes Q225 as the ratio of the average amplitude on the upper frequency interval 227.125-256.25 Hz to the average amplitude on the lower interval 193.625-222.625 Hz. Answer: 0.9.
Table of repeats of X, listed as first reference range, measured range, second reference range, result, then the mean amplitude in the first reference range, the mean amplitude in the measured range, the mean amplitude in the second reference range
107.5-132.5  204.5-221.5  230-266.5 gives -0.22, 5.76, 6.82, 5.49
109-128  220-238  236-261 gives -0.18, 5.86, 6.6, 5.56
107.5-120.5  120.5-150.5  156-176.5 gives 0.26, 6.28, 4.89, 6.1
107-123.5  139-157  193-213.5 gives 0.35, 6.16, 4.61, 6.68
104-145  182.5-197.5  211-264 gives -0.14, 5.56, 6.65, 6.05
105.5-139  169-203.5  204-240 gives -0.08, 5.65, 6.8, 6.67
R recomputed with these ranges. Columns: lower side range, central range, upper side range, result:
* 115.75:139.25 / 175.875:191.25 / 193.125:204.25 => -0.068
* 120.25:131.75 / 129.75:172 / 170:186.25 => 0.178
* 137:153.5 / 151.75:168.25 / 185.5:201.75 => -0.007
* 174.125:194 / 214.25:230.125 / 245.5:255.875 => -0.135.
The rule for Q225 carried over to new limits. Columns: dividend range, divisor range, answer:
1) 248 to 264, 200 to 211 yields 0.72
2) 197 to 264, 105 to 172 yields 1.13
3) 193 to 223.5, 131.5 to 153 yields 1.44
